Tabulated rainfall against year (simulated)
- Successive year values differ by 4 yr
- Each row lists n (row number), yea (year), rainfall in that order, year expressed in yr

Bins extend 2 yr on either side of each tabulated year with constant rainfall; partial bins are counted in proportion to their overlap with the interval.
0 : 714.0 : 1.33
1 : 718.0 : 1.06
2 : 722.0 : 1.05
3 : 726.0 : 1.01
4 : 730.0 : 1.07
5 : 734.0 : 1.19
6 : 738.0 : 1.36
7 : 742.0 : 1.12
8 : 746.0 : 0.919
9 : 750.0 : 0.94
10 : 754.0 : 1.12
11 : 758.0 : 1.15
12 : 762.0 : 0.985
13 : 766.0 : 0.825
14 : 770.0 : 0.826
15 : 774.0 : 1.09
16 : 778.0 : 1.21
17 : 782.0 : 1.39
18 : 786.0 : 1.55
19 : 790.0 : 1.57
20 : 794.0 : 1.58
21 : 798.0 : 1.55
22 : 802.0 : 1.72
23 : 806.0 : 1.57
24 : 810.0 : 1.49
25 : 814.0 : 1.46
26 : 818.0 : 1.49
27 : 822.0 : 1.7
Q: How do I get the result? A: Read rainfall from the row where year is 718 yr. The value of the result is 1.06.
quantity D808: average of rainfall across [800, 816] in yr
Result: 1.56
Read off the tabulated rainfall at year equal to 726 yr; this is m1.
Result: 1.01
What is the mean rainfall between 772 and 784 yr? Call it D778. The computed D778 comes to 1.23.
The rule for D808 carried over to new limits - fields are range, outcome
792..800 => 1.56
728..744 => 1.19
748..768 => 1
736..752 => 1.08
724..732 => 1.04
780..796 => 1.52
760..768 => 0.905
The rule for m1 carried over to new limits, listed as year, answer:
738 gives 1.36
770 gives 0.826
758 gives 1.15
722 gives 1.05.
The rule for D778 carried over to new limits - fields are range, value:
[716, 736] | 1.08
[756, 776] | 0.975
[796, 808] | 1.61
